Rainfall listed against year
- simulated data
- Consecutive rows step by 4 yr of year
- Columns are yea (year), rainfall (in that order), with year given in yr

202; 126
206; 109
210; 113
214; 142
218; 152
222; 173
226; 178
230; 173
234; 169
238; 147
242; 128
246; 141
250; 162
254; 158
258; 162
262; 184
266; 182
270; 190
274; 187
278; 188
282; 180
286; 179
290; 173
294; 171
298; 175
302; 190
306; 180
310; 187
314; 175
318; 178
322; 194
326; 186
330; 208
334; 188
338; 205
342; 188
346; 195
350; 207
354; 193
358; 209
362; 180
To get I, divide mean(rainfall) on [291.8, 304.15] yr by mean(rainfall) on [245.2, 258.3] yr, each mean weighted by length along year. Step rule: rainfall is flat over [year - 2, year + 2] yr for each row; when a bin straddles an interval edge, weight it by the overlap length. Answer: 1.14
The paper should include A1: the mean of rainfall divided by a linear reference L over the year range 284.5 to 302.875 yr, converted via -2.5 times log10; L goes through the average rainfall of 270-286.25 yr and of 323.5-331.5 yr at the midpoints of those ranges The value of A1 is 0.07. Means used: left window 185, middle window 177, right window 196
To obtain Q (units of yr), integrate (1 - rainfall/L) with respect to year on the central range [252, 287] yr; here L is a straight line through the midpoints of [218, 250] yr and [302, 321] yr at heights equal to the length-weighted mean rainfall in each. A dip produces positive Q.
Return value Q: -2.0 yr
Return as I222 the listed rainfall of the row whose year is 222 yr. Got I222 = 173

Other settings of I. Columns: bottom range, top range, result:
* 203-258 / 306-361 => 1.29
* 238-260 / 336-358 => 1.33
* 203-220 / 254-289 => 1.40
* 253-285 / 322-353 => 1.09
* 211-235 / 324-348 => 1.20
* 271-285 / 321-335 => 1.05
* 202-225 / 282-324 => 1.30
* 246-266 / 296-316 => 1.10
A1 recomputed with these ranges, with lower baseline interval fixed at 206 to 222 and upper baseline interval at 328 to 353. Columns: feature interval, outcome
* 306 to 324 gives 0.016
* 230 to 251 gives -0.010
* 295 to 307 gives -0.011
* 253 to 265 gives -0.073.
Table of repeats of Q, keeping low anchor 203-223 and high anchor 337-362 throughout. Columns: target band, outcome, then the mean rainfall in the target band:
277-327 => -1.5 yr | 181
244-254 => -0.1 yr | 153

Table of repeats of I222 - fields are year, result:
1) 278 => 188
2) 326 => 186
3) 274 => 187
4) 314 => 175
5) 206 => 109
